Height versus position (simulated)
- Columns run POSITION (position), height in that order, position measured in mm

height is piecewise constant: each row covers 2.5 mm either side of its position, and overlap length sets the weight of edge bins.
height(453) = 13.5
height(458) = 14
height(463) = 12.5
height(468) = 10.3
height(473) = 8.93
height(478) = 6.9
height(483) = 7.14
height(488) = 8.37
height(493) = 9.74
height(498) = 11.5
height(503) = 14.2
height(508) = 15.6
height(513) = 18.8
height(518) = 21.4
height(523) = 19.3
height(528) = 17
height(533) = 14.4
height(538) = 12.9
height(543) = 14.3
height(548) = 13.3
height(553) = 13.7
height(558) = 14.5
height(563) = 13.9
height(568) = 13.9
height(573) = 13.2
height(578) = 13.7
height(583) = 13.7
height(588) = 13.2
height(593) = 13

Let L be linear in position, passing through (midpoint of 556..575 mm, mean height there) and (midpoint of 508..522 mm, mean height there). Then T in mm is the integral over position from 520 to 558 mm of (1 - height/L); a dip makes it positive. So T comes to 3.8 mm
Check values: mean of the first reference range 19.2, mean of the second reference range 13.9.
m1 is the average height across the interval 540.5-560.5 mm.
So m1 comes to 13.9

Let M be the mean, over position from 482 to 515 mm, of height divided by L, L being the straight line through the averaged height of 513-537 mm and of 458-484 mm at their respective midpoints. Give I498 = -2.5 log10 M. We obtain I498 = 0.15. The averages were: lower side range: 9.74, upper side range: 17.8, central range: 12.3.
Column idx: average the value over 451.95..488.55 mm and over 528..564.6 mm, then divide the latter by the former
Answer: 1.4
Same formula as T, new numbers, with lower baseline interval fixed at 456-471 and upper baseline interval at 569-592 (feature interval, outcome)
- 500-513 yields -3.0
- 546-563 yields -0.9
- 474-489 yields 5.8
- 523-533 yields -3.2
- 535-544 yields -0.4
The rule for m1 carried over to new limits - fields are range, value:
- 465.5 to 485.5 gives 8.32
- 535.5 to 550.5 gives 13.5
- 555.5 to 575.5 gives 13.9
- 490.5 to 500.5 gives 10.6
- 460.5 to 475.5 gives 10.6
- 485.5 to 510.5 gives 11.9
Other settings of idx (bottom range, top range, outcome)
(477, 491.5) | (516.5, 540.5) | 2.19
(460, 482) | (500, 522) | 1.82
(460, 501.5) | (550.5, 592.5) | 1.43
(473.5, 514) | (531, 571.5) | 1.24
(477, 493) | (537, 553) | 1.72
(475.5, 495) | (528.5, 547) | 1.77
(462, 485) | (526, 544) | 1.63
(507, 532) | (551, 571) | 0.76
